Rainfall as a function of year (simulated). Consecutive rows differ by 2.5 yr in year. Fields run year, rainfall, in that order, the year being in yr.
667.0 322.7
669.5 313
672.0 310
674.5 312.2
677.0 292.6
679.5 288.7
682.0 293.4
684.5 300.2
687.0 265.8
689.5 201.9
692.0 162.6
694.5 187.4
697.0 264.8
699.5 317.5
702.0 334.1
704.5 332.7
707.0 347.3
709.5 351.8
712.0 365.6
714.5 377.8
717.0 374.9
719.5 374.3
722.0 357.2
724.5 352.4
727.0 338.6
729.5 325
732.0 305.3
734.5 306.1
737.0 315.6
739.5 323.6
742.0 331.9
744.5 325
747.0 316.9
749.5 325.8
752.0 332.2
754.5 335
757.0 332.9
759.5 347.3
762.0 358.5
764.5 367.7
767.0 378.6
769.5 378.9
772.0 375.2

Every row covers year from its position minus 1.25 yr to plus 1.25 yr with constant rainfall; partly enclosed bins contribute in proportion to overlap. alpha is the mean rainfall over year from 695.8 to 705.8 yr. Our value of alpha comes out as 313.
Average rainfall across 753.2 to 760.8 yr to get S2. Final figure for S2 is 338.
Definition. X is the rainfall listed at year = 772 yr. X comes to 375.2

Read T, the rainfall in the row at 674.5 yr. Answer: 312.2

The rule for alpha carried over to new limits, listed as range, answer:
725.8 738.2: 318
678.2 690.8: 270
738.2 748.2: 324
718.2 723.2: 366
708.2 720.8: 369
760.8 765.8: 363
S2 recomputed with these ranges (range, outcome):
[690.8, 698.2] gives 205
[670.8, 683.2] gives 299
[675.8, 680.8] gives 291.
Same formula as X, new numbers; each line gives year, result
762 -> 358.5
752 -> 332.2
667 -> 322.7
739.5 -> 323.6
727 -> 338.6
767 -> 378.6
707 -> 347.3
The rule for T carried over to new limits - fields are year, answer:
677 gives 292.6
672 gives 310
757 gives 332.9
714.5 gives 377.8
